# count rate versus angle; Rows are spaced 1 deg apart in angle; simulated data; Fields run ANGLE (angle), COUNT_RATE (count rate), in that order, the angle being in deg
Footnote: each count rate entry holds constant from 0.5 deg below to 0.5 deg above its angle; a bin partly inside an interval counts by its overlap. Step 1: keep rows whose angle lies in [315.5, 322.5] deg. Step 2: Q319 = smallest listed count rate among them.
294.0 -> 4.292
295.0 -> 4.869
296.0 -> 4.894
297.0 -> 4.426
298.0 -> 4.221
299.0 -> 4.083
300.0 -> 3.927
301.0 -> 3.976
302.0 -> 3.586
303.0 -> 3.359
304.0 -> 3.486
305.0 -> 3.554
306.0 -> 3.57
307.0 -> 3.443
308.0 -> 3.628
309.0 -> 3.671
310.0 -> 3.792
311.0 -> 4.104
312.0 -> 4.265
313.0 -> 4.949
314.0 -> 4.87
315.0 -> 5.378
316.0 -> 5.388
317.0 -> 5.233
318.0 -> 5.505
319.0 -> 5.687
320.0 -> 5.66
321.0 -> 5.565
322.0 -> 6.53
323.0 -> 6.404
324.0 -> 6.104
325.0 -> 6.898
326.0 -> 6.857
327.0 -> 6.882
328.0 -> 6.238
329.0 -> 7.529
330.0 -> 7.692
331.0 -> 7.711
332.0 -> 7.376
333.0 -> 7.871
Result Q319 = 5.233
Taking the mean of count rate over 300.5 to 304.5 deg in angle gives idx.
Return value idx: 3.6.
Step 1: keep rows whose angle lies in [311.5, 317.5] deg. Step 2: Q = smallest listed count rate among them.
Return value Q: 4.265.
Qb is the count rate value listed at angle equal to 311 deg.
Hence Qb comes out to 4.104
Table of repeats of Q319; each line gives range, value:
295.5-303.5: 3.359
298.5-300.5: 3.927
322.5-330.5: 6.104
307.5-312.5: 3.628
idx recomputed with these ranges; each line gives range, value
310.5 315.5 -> 4.71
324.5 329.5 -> 6.88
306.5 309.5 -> 3.58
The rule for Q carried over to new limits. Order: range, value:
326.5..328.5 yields 6.238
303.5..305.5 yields 3.486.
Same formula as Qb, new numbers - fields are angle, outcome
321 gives 5.565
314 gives 4.87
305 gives 3.554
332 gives 7.376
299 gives 4.083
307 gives 3.443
